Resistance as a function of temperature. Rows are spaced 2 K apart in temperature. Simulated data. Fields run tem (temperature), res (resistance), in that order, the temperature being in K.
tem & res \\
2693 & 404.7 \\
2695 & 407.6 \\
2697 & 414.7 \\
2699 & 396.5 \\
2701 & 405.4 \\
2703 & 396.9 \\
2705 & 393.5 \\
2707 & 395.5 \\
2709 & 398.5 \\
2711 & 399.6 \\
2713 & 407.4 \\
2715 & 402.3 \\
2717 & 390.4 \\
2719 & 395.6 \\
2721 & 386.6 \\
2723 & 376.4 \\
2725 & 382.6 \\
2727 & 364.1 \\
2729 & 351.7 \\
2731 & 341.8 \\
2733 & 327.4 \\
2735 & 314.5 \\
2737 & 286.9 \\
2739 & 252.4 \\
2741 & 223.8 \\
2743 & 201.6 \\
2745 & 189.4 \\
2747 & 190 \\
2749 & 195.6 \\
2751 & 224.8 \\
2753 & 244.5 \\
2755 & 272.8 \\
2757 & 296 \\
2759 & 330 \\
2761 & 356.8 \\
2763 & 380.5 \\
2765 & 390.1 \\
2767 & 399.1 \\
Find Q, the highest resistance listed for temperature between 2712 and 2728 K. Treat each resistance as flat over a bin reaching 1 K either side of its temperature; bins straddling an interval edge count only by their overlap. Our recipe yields 407.4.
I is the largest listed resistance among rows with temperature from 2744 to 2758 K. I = 296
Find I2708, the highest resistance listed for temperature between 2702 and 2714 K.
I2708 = 407.4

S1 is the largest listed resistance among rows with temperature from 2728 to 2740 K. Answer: 351.7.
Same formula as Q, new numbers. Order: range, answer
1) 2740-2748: 223.8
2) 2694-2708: 414.7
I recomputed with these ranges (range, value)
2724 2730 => 382.6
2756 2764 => 380.5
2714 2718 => 402.3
